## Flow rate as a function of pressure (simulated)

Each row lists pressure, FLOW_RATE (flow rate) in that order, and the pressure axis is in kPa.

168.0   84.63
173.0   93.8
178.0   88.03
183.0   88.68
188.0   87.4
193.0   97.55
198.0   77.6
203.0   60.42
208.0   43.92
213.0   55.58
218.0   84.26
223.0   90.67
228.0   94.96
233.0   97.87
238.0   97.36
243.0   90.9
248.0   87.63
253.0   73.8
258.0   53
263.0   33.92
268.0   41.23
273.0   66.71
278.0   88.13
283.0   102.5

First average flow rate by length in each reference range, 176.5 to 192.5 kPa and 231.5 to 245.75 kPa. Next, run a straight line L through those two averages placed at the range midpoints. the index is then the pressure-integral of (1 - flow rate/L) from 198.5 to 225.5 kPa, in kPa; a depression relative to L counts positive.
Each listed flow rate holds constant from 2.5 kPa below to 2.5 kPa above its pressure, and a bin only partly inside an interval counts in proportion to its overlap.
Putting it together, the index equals 7.18 kPa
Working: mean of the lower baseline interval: 89.2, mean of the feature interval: 67.8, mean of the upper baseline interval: 95.1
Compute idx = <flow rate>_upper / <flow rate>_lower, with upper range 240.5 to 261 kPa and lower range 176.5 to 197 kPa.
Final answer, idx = 0.84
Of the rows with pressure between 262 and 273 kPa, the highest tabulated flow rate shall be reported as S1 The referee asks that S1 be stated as 66.71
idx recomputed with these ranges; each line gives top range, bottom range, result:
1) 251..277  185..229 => 0.72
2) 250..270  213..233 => 0.60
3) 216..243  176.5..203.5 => 1.10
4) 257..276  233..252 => 0.54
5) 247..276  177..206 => 0.71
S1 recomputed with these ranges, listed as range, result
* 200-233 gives 97.87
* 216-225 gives 90.67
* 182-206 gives 97.55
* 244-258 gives 87.63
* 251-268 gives 73.8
